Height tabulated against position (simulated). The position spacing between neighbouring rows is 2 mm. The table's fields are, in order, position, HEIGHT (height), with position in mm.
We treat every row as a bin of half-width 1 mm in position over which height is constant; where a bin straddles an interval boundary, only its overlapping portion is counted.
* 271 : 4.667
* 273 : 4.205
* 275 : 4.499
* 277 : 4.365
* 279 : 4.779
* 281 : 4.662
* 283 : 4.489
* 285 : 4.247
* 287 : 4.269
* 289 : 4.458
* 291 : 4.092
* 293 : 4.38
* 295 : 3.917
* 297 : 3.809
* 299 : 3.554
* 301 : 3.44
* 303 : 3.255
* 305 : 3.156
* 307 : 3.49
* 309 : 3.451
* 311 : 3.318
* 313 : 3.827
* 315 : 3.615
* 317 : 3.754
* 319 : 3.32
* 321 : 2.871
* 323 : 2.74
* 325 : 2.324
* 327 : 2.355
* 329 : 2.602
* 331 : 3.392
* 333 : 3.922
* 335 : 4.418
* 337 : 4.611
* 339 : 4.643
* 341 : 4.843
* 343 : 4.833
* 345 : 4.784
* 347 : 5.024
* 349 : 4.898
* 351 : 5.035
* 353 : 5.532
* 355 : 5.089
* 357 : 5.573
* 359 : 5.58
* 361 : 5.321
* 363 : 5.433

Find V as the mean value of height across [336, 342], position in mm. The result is 4.7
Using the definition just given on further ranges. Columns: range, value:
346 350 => 4.96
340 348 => 4.87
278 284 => 4.64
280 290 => 4.42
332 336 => 4.17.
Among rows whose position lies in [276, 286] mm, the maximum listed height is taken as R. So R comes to 4.779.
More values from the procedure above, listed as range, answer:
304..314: 3.827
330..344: 4.843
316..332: 3.754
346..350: 5.024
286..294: 4.458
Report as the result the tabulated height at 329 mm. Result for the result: 2.602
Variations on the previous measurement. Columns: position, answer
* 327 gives 2.355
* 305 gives 3.156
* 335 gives 4.418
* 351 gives 5.035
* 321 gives 2.871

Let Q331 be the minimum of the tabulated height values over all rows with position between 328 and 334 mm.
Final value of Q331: 2.602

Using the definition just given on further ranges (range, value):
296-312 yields 3.156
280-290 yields 4.247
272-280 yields 4.205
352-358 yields 5.089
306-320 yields 3.318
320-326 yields 2.324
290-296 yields 3.917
